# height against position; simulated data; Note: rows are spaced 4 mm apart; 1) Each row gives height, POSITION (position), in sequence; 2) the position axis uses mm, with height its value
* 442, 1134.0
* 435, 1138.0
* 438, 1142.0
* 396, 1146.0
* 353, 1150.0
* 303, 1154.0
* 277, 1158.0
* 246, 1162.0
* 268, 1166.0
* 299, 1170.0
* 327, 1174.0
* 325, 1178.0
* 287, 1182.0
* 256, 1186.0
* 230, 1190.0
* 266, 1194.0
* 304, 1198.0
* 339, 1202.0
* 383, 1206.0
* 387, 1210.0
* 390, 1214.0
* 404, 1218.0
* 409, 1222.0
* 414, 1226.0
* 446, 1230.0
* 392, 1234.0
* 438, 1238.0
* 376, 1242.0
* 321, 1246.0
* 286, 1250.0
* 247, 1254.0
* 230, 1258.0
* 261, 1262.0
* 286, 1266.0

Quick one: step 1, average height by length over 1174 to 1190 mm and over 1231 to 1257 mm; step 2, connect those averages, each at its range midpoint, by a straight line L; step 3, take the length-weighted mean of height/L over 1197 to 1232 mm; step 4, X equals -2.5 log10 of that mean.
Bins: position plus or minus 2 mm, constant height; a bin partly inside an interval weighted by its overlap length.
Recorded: -0.22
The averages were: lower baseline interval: 287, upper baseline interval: 343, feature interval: 389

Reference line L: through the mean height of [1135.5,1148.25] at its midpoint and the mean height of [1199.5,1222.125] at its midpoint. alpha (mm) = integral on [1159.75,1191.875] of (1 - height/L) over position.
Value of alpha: 9.8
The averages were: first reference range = 422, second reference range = 382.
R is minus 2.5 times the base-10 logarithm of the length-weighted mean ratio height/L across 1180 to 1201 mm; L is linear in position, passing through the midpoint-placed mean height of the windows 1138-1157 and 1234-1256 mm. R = 0.30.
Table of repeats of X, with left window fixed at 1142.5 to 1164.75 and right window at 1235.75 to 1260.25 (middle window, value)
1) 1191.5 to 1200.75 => 0.118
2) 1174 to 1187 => 0.079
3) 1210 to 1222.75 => -0.243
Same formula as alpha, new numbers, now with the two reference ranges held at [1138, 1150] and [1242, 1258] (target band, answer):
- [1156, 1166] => 3.3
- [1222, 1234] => -4.1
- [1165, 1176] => 2.3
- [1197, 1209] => -0.2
